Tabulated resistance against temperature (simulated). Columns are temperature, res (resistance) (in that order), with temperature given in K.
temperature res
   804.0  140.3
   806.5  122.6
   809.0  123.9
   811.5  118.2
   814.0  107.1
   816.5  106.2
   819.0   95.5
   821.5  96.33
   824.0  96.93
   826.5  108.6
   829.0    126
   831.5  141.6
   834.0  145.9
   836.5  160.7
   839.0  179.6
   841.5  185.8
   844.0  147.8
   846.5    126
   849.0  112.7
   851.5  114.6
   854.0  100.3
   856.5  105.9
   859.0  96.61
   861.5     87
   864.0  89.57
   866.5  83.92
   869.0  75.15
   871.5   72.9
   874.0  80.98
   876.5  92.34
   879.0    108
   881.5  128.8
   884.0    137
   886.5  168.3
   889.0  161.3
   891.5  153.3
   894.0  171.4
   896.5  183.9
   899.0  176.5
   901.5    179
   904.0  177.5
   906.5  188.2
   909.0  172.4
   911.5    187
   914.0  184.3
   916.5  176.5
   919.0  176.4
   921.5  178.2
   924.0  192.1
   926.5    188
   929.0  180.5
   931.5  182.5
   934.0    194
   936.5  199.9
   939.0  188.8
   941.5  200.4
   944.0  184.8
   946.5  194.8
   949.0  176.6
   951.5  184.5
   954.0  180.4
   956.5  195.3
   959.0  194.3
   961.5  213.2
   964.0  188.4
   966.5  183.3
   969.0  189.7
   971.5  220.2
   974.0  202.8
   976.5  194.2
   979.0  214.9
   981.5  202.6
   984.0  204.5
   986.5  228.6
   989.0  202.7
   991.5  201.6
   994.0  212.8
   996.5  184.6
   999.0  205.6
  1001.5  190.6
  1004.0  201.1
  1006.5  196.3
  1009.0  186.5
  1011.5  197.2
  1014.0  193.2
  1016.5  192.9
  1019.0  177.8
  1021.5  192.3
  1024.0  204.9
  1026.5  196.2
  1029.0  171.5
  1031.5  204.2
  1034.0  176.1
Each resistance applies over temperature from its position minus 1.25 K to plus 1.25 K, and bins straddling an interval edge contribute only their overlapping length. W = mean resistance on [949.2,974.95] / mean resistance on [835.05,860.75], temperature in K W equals 1.47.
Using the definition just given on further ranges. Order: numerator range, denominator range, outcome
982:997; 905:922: 1.15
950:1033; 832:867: 1.57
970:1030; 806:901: 1.61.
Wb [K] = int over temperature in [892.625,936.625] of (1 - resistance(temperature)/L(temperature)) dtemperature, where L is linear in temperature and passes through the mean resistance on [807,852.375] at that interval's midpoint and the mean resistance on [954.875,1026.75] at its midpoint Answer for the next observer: -4.57 K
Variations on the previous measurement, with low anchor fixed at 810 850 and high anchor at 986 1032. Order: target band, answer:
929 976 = -4.8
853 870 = 5.9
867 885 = 5.9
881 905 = -1.9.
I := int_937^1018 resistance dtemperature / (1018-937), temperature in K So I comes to 197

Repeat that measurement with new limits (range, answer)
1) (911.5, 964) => 188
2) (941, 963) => 191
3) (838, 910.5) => 133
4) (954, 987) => 201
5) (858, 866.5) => 89.8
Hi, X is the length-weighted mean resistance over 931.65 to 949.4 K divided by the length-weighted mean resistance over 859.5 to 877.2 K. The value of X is 2.3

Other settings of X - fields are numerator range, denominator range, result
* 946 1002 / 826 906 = 1.51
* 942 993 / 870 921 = 1.29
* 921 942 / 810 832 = 1.72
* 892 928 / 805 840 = 1.46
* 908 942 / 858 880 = 2.13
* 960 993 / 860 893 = 1.83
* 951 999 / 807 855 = 1.59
